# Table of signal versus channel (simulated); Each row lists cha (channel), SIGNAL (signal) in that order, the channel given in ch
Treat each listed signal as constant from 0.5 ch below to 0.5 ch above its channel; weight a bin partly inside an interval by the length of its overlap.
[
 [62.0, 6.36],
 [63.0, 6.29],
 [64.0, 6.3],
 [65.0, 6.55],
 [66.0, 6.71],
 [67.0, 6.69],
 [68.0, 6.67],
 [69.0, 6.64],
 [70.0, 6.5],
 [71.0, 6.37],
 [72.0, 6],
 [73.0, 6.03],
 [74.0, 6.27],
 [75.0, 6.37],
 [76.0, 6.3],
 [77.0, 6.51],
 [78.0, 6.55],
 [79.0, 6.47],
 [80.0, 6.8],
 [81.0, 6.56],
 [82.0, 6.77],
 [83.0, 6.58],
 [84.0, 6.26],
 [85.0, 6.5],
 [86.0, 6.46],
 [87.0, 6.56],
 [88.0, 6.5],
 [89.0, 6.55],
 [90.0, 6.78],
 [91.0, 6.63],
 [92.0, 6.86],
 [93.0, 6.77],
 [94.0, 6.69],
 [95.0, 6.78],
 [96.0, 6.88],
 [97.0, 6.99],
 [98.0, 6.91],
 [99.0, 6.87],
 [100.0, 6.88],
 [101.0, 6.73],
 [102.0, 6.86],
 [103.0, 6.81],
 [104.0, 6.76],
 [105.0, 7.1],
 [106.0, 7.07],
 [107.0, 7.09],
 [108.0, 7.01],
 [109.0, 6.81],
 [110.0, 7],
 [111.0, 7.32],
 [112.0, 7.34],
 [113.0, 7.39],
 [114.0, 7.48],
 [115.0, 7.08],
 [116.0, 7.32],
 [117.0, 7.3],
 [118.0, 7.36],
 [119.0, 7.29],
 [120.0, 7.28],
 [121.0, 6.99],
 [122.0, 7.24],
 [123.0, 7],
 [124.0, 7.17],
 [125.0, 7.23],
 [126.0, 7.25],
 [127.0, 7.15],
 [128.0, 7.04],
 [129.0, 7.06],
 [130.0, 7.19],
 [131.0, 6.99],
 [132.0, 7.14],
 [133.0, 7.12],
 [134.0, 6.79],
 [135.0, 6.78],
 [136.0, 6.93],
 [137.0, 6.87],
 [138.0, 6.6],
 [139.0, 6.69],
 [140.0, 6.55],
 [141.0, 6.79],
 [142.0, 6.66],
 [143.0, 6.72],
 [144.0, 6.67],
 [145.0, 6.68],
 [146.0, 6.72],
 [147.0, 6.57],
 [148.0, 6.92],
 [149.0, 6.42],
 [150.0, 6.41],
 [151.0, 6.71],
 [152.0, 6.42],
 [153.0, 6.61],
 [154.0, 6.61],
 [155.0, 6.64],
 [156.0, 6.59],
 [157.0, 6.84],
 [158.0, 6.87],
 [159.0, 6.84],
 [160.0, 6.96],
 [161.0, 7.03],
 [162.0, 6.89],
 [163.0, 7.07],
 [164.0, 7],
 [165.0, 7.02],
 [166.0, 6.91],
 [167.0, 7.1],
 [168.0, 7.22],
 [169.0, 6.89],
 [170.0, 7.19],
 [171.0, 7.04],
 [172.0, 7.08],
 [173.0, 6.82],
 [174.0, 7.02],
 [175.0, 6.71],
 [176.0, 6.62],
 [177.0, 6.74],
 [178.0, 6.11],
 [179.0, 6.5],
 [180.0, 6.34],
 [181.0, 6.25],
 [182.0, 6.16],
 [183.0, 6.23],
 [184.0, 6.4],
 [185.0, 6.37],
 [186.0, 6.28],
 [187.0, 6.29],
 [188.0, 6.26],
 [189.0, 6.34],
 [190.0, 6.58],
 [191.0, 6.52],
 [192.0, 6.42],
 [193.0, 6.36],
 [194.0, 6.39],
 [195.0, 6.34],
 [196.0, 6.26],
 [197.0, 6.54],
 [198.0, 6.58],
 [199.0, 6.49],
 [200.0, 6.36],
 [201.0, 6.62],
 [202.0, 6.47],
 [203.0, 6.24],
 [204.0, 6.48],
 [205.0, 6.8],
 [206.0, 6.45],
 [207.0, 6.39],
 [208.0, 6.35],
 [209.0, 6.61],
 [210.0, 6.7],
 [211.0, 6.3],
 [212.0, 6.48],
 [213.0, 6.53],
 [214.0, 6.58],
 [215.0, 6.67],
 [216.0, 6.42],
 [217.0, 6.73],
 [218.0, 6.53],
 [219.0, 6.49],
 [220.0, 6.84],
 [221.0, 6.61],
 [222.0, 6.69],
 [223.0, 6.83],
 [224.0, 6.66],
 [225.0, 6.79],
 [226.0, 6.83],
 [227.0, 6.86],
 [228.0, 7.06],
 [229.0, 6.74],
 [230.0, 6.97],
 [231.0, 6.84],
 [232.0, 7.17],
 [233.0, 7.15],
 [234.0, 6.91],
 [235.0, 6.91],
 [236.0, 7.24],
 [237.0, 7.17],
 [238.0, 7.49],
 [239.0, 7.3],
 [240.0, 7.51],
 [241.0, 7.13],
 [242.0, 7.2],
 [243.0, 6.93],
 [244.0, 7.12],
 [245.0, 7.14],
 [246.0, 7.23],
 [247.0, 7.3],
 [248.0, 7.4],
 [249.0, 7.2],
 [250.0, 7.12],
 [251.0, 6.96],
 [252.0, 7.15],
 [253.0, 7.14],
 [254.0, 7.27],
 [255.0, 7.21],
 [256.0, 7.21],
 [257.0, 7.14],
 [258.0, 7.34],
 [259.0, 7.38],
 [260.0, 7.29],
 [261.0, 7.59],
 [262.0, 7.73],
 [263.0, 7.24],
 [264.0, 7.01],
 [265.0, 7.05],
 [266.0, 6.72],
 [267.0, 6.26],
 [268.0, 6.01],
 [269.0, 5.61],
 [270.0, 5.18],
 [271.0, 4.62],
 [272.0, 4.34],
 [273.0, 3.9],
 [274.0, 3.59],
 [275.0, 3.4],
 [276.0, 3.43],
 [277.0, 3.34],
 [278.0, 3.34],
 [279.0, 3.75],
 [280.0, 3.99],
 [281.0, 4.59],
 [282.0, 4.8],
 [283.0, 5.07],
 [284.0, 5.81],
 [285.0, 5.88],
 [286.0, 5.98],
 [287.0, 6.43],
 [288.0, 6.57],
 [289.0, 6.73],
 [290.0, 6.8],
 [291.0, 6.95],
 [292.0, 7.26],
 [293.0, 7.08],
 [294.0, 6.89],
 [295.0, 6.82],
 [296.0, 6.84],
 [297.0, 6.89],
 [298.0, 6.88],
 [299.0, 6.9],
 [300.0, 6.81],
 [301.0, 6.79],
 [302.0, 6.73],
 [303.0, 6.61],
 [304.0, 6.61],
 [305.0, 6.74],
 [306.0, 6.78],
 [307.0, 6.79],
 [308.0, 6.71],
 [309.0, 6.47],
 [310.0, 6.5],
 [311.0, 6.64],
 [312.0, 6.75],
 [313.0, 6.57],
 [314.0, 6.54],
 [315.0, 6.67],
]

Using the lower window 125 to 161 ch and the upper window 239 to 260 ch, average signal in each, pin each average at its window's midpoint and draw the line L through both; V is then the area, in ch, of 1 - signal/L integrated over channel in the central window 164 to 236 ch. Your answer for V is 4.0 ch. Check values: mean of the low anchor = 6.8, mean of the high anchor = 7.21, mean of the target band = 6.63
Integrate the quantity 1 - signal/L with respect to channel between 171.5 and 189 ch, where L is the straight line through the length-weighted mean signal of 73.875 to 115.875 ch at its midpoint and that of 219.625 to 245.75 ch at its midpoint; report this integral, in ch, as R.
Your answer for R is 1.1 ch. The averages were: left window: 6.79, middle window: 6.48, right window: 7.01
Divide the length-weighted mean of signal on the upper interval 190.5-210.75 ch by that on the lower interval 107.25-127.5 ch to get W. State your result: 0.90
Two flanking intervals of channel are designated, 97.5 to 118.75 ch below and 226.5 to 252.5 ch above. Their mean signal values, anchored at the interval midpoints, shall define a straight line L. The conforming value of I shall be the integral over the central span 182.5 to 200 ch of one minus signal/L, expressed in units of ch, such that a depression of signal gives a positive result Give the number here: 1.8 ch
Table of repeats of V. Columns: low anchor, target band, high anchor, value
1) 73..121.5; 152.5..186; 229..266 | 1.3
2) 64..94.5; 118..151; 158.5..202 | -1.6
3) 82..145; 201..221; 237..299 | 0.0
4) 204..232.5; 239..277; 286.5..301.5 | 1.5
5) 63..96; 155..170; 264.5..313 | -1.6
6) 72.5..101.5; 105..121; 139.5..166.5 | -1.3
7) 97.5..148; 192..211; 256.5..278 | -0.4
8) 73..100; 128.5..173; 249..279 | -3.0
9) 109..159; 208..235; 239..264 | 1.6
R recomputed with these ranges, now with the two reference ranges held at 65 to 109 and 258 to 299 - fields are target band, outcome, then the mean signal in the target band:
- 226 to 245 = -3.3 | 7.09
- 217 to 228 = -1.2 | 6.73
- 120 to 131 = -1.1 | 7.13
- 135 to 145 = -0.4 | 6.72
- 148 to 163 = -0.8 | 6.72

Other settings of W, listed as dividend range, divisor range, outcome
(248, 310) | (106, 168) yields 0.90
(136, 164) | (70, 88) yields 1.04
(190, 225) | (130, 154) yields 0.97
